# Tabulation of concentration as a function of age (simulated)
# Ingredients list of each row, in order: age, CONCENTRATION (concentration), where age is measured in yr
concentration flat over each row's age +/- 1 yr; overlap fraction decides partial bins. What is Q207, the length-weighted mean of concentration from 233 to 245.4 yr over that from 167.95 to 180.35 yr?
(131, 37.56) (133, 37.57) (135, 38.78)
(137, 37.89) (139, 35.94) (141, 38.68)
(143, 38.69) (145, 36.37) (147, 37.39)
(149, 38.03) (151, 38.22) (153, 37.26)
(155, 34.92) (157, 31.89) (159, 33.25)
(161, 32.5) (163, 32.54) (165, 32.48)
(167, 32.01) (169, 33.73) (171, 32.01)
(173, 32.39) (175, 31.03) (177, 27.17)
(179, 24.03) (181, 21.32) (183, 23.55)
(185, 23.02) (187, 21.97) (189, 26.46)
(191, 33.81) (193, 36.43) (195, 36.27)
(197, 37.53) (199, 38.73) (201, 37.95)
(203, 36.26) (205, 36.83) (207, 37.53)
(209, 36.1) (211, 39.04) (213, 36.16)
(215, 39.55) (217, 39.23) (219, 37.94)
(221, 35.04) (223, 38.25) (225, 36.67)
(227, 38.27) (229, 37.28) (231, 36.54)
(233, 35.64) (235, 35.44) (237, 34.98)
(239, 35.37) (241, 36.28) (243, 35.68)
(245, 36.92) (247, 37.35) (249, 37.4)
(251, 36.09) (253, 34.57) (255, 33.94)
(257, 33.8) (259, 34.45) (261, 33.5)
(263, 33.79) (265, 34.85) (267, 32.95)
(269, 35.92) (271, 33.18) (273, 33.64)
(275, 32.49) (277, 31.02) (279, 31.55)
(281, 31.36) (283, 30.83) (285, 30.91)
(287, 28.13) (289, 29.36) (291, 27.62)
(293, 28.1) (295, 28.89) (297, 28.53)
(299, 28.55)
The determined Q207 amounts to 1.20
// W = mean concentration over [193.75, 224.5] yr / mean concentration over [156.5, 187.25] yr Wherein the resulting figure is 1.28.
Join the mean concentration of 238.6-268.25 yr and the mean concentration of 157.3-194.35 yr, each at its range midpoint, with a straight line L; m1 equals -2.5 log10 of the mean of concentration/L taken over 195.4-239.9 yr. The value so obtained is -0.14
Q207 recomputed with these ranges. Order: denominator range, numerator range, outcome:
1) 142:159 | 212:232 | 1.03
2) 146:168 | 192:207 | 1.07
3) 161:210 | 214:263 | 1.14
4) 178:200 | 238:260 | 1.21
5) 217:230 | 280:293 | 0.79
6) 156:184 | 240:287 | 1.13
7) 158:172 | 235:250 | 1.11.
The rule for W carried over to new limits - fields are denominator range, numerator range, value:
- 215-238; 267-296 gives 0.84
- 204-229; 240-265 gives 0.94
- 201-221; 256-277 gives 0.90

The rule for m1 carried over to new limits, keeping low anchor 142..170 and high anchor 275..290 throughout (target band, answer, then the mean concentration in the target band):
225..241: -0.13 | 36.2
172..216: 0.04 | 32.4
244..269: -0.11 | 35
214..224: -0.16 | 38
